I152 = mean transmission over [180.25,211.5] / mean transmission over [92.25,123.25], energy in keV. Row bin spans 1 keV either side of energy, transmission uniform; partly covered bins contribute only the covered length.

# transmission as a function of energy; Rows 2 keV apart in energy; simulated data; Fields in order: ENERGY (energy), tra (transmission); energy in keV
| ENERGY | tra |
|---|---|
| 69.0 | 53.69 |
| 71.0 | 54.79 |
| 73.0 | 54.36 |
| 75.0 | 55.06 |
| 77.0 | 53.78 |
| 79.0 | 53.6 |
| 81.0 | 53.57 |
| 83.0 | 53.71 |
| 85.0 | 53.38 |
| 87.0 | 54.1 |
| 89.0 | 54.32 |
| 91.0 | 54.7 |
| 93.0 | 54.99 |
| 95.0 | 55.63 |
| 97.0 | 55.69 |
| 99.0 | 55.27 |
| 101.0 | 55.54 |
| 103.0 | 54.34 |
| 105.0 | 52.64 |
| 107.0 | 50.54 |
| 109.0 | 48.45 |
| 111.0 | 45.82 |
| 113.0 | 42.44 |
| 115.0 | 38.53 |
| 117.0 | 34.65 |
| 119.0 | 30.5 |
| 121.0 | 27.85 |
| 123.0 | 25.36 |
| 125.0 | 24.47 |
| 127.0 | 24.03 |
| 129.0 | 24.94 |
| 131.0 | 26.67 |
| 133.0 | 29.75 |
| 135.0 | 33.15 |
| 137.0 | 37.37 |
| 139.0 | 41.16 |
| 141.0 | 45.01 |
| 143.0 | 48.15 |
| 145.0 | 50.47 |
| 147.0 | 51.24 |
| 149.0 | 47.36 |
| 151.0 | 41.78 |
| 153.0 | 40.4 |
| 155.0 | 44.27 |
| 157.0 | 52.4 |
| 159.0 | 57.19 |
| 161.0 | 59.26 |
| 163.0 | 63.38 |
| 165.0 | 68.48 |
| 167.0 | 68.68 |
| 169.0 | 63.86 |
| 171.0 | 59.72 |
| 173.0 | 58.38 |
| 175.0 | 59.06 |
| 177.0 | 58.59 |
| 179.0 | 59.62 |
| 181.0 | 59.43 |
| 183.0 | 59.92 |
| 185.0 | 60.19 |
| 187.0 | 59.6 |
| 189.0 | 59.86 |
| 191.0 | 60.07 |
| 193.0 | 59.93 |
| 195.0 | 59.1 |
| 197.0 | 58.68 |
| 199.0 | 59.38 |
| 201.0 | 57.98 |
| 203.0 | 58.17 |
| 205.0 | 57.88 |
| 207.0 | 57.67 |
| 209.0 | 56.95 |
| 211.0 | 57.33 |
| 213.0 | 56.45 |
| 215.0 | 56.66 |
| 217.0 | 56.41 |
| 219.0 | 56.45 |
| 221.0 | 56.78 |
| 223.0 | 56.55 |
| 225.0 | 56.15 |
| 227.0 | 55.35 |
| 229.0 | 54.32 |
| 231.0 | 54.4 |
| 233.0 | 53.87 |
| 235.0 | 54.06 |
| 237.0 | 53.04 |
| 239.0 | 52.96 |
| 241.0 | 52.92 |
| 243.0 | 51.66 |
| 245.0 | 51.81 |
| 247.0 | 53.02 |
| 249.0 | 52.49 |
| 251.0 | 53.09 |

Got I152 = 1.3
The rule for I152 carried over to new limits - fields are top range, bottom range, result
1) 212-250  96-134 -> 1.39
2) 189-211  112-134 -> 1.96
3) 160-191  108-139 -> 1.84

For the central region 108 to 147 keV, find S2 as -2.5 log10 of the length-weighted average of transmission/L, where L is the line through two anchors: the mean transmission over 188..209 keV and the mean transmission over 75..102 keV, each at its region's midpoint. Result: 0.48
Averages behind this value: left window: 54.5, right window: 58.8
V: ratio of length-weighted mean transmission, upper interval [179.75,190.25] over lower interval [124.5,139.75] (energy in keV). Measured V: 1.98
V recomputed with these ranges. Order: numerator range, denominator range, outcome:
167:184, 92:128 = 1.40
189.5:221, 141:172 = 1.07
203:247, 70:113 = 1.04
